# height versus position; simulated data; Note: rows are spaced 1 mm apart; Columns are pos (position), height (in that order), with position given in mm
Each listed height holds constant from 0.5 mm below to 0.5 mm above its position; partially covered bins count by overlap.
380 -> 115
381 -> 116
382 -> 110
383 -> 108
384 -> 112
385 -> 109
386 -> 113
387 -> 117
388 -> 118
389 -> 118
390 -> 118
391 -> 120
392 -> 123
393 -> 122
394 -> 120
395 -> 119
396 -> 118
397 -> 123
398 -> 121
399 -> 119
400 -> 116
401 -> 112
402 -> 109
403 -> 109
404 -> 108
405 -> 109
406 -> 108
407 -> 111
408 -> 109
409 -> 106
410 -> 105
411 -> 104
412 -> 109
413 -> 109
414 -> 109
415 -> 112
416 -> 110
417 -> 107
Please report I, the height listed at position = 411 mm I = 104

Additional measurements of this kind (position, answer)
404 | 108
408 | 109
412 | 109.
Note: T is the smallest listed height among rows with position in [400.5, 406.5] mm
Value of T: 108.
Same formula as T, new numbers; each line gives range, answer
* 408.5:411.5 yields 104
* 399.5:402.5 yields 109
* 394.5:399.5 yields 118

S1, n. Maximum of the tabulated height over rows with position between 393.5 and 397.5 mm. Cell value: 123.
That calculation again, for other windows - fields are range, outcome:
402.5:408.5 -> 111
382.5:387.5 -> 117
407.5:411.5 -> 109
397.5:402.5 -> 121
